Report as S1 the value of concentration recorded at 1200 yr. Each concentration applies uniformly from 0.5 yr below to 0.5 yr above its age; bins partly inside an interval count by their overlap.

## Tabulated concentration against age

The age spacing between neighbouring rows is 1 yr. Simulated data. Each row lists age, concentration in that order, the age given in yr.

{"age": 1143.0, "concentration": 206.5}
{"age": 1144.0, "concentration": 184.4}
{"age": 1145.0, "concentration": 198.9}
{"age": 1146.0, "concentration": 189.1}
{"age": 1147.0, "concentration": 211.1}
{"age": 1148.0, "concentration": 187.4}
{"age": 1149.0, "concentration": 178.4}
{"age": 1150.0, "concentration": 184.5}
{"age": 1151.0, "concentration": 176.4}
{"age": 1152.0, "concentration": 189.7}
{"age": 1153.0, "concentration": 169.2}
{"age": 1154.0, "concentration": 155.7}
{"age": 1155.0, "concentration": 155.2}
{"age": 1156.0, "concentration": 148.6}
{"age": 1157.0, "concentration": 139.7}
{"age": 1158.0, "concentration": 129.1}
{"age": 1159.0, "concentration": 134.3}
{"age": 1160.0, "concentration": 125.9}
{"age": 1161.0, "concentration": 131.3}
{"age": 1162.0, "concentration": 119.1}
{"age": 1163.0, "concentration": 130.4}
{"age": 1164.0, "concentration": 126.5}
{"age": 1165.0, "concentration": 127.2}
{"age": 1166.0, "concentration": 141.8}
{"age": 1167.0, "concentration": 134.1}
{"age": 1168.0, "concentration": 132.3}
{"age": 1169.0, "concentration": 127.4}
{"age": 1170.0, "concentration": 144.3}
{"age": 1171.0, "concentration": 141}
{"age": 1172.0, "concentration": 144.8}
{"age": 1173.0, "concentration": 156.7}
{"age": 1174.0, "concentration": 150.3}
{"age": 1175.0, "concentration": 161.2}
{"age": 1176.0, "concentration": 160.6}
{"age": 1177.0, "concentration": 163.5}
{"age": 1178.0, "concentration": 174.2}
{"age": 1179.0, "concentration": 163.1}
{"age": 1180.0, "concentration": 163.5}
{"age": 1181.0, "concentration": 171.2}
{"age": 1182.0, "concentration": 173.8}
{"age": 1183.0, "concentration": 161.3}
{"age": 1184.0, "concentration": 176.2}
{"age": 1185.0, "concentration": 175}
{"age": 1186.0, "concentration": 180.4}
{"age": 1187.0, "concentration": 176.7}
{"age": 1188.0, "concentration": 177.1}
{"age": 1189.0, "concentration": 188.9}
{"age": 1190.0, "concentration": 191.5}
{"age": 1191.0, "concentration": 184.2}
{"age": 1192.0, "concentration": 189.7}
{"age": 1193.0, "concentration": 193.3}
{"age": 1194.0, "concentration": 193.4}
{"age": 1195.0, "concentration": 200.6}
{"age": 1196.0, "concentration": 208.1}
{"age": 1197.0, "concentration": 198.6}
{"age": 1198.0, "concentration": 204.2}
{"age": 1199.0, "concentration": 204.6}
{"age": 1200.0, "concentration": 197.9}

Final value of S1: 197.9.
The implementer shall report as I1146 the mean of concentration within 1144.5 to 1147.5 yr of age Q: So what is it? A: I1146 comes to 200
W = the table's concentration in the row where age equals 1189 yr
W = 188.9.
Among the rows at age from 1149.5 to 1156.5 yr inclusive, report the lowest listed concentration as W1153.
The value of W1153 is 148.6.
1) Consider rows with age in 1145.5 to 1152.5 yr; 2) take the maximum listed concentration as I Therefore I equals 211.1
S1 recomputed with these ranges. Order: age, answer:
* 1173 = 156.7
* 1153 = 169.2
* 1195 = 200.6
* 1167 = 134.1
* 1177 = 163.5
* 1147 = 211.1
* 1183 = 161.3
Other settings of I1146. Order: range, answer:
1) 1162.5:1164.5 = 128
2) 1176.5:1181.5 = 167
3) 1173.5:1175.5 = 156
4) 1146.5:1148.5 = 199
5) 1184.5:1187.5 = 177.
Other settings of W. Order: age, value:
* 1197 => 198.6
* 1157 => 139.7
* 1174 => 150.3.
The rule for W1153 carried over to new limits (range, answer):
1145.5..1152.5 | 176.4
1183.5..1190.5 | 175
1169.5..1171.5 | 141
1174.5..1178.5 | 160.6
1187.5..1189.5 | 177.1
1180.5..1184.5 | 161.3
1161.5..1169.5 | 119.1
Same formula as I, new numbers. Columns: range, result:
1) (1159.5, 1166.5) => 141.8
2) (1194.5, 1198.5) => 208.1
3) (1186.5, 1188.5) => 177.1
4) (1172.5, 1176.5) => 161.2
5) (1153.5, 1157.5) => 155.7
